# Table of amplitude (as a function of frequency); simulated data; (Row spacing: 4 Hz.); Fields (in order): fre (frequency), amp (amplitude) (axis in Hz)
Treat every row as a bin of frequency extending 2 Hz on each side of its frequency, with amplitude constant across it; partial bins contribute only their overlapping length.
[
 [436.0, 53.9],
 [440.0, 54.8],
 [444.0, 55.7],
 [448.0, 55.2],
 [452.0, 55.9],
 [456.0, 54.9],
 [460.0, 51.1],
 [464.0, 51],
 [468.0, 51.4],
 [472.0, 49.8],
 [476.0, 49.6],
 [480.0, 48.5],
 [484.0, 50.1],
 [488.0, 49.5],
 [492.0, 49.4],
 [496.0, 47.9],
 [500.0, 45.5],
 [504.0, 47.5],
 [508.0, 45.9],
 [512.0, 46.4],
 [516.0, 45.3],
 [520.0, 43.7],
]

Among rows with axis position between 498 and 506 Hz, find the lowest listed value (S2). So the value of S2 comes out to 45.5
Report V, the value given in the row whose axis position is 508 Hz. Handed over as 45.9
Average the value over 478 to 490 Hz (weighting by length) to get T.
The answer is 49.4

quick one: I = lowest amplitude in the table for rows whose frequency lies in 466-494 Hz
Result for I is 48.5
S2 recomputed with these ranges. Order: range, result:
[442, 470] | 51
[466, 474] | 49.8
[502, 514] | 45.9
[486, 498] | 47.9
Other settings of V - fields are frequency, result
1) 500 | 45.5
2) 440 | 54.8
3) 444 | 55.7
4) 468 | 51.4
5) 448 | 55.2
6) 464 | 51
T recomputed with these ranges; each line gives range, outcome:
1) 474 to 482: 49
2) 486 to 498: 48.9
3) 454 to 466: 52.3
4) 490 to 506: 47.6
